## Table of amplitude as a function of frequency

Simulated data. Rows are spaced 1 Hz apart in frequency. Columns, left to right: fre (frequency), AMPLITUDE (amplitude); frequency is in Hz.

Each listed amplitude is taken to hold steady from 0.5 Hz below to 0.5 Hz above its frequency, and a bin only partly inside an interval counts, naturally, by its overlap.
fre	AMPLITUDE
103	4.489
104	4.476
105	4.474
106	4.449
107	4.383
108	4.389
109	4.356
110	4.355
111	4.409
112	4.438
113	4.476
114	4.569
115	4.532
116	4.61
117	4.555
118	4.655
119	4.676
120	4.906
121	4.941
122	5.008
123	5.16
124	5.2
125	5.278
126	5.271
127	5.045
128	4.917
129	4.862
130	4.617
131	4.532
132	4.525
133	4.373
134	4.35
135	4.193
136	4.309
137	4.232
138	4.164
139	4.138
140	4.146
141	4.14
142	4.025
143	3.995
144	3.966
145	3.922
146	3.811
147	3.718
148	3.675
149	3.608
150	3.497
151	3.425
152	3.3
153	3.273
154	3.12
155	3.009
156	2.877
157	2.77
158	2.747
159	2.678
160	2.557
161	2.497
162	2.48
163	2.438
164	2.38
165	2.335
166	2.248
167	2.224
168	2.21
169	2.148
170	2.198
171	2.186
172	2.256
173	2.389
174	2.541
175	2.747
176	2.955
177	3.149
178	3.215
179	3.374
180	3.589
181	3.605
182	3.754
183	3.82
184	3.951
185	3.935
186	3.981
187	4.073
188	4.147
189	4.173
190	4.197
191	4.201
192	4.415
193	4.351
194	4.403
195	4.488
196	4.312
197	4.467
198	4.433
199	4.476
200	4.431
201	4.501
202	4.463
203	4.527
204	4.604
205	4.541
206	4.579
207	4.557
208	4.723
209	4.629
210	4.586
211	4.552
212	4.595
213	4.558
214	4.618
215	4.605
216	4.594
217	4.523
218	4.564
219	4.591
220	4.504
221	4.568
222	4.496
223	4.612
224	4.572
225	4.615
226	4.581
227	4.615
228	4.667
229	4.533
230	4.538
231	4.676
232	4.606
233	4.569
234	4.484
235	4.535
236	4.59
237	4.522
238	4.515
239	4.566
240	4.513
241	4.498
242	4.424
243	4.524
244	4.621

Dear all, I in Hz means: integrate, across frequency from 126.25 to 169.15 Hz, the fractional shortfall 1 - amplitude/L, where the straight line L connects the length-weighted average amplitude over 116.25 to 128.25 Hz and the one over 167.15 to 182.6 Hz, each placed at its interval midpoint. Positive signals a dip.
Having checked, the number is 4.7 Hz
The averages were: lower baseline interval 4.96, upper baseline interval 2.81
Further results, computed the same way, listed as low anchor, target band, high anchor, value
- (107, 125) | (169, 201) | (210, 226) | 6.46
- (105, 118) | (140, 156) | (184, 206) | 2.85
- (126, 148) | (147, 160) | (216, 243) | 3.52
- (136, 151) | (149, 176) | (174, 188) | 7.78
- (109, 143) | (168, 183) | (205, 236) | 5.59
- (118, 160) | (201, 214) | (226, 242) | -0.43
